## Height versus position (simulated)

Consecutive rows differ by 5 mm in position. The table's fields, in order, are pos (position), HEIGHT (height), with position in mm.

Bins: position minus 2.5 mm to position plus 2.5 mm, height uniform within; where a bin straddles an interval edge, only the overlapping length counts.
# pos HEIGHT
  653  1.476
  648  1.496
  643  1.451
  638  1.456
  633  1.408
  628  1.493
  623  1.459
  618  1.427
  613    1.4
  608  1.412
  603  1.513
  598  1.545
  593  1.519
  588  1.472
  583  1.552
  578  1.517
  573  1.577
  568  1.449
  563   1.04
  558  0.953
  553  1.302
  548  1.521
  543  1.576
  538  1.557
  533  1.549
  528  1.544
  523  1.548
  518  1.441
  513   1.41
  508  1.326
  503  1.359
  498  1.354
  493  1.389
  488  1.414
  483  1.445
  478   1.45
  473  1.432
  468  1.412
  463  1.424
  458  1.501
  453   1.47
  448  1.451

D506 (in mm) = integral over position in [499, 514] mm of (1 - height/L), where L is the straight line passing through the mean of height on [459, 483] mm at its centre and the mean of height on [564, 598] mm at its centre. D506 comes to 1.0 mm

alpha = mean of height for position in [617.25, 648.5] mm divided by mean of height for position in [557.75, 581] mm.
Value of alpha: 1.1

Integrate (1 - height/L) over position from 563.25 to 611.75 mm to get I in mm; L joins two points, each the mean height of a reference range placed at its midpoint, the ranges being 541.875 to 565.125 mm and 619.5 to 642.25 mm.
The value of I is -4.9 mm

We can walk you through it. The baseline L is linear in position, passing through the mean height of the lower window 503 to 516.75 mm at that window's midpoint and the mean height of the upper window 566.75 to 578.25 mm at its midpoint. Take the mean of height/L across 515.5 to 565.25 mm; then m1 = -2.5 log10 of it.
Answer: 0.03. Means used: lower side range 1.37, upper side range 1.52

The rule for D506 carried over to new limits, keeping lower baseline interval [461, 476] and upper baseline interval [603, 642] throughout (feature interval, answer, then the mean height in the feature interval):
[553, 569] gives 3.2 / 1.14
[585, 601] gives -0.8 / 1.51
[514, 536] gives -1.3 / 1.51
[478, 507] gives 0.7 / 1.39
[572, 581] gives -0.7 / 1.54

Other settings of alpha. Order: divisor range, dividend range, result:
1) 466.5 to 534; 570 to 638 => 1.04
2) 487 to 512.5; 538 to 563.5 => 0.97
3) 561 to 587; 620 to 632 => 1.02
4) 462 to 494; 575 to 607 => 1.06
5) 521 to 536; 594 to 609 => 0.97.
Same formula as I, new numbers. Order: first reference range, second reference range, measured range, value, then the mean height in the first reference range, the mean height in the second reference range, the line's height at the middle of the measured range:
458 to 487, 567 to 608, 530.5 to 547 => -0.8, 1.44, 1.51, 1.48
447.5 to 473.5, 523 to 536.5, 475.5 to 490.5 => 0.5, 1.45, 1.55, 1.48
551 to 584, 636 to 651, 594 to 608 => -1.2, 1.33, 1.47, 1.39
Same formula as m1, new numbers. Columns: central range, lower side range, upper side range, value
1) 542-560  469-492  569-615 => 0.11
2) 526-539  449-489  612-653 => -0.07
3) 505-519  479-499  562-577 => 0.02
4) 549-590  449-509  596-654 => 0.06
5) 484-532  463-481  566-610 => 0.02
